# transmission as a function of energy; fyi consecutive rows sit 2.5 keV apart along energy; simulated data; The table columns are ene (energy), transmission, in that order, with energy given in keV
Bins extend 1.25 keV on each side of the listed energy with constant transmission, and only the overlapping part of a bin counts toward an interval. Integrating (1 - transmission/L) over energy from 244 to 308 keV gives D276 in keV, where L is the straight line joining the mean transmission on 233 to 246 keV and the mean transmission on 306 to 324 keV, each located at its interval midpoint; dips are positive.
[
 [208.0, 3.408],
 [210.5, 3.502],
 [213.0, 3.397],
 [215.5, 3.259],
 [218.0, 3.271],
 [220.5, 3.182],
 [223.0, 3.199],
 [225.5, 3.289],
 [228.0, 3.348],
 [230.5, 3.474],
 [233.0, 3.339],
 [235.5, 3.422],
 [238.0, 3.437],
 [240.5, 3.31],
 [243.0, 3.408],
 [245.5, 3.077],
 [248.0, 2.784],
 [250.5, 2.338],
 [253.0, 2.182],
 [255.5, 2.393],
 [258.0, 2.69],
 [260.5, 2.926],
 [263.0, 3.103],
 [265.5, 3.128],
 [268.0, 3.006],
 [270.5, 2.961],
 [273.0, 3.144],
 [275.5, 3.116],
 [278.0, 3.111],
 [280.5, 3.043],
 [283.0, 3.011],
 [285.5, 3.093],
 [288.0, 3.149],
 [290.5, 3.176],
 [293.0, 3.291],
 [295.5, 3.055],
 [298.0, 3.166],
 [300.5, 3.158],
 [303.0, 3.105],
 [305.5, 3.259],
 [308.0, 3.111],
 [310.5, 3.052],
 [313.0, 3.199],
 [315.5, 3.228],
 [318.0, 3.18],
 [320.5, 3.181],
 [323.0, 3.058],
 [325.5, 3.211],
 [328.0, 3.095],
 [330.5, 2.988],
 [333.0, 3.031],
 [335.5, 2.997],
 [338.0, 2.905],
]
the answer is 5.22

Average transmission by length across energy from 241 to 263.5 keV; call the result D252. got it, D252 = 2.77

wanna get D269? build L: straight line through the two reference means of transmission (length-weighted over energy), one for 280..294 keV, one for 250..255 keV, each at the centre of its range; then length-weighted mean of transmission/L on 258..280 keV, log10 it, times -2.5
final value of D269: -0.14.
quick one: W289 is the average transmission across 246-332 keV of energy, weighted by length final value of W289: 3.02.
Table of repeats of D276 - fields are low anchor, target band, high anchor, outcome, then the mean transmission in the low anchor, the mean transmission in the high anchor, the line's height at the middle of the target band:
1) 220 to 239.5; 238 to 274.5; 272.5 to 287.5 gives 3.4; 3.34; 3.09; 3.21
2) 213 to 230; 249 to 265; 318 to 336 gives 2.9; 3.28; 3.09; 3.21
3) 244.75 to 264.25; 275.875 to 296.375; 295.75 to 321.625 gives -1.1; 2.68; 3.16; 2.96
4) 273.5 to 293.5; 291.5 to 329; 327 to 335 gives -1.1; 3.12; 3.03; 3.07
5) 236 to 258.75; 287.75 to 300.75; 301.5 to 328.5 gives -0.4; 2.87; 3.15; 3.07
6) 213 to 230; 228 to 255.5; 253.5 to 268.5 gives 0.0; 3.28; 2.83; 3.05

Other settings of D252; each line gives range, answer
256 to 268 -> 2.93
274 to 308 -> 3.13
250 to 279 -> 2.85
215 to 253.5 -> 3.16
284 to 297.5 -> 3.15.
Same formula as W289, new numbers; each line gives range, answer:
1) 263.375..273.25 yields 3.06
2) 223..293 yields 3.06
